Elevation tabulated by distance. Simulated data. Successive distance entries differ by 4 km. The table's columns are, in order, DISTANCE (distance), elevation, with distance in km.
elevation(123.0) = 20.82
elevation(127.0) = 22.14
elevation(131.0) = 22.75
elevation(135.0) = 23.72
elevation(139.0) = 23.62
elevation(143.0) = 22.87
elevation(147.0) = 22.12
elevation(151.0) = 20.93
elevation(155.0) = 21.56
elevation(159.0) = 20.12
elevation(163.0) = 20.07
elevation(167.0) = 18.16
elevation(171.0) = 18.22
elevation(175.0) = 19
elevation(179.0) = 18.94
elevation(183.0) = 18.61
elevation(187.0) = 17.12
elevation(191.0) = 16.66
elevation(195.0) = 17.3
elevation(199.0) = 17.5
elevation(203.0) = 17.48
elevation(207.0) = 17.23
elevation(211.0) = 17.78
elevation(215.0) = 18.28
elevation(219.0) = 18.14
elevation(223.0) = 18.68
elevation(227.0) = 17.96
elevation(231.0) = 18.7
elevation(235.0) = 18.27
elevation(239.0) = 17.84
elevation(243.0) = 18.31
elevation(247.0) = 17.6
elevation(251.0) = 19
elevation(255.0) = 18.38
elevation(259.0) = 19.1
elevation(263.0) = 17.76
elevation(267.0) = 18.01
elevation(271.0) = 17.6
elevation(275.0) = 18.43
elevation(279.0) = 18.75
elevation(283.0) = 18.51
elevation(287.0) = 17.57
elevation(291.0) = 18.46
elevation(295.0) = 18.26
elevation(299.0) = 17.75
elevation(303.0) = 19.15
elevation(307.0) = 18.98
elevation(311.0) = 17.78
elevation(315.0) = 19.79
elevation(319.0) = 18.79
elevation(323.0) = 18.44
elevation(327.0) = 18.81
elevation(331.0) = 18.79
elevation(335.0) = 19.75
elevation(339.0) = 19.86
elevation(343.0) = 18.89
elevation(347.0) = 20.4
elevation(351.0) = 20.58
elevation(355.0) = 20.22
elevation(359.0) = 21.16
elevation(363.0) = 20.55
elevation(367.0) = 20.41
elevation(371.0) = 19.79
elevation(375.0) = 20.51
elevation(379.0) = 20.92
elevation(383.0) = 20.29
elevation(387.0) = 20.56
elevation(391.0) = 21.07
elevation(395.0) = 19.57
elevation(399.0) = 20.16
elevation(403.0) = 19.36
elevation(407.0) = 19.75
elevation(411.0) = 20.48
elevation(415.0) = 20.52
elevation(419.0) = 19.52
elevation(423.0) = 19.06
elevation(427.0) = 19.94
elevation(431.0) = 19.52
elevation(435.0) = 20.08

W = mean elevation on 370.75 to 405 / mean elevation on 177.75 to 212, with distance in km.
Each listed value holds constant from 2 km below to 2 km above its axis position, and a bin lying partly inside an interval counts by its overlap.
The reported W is 1.2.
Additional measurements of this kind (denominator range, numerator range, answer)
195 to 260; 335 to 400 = 1.12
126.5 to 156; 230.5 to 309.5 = 0.81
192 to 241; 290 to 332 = 1.04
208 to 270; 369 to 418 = 1.11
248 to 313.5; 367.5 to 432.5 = 1.09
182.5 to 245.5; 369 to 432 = 1.12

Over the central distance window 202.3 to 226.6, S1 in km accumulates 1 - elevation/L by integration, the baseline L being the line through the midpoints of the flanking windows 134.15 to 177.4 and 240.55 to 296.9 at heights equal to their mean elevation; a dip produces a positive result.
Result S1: 1.9 km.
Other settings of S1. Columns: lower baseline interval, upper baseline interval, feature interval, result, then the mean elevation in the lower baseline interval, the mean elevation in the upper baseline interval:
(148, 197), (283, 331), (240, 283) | 0.9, 19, 18.5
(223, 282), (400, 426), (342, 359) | -0.9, 18.3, 19.8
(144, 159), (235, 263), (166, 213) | 5.6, 21.4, 18.3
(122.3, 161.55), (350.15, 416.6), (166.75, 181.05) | 2.1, 22.1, 20.3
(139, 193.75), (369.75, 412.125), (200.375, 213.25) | 1.5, 19.7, 20.2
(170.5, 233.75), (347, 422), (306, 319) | 0.4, 18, 20.3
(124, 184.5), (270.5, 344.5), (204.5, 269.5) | 4.9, 20.9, 18.7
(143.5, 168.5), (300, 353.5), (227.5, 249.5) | 2.0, 20.7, 19.2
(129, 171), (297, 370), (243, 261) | 1.6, 21.4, 19.5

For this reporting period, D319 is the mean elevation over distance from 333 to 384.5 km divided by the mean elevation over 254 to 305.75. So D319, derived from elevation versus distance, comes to 1.1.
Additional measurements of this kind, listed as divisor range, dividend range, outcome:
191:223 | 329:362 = 1.13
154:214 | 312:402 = 1.09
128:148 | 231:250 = 0.79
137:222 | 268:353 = 0.98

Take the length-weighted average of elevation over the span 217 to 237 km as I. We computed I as 18.3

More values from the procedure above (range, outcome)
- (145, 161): 21.2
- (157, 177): 19.1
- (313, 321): 19.3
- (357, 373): 20.5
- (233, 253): 18.2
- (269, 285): 18.3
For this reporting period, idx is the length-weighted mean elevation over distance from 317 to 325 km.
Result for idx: 18.6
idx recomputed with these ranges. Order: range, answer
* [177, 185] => 18.8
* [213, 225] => 18.4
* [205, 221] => 17.9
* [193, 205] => 17.4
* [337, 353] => 19.9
